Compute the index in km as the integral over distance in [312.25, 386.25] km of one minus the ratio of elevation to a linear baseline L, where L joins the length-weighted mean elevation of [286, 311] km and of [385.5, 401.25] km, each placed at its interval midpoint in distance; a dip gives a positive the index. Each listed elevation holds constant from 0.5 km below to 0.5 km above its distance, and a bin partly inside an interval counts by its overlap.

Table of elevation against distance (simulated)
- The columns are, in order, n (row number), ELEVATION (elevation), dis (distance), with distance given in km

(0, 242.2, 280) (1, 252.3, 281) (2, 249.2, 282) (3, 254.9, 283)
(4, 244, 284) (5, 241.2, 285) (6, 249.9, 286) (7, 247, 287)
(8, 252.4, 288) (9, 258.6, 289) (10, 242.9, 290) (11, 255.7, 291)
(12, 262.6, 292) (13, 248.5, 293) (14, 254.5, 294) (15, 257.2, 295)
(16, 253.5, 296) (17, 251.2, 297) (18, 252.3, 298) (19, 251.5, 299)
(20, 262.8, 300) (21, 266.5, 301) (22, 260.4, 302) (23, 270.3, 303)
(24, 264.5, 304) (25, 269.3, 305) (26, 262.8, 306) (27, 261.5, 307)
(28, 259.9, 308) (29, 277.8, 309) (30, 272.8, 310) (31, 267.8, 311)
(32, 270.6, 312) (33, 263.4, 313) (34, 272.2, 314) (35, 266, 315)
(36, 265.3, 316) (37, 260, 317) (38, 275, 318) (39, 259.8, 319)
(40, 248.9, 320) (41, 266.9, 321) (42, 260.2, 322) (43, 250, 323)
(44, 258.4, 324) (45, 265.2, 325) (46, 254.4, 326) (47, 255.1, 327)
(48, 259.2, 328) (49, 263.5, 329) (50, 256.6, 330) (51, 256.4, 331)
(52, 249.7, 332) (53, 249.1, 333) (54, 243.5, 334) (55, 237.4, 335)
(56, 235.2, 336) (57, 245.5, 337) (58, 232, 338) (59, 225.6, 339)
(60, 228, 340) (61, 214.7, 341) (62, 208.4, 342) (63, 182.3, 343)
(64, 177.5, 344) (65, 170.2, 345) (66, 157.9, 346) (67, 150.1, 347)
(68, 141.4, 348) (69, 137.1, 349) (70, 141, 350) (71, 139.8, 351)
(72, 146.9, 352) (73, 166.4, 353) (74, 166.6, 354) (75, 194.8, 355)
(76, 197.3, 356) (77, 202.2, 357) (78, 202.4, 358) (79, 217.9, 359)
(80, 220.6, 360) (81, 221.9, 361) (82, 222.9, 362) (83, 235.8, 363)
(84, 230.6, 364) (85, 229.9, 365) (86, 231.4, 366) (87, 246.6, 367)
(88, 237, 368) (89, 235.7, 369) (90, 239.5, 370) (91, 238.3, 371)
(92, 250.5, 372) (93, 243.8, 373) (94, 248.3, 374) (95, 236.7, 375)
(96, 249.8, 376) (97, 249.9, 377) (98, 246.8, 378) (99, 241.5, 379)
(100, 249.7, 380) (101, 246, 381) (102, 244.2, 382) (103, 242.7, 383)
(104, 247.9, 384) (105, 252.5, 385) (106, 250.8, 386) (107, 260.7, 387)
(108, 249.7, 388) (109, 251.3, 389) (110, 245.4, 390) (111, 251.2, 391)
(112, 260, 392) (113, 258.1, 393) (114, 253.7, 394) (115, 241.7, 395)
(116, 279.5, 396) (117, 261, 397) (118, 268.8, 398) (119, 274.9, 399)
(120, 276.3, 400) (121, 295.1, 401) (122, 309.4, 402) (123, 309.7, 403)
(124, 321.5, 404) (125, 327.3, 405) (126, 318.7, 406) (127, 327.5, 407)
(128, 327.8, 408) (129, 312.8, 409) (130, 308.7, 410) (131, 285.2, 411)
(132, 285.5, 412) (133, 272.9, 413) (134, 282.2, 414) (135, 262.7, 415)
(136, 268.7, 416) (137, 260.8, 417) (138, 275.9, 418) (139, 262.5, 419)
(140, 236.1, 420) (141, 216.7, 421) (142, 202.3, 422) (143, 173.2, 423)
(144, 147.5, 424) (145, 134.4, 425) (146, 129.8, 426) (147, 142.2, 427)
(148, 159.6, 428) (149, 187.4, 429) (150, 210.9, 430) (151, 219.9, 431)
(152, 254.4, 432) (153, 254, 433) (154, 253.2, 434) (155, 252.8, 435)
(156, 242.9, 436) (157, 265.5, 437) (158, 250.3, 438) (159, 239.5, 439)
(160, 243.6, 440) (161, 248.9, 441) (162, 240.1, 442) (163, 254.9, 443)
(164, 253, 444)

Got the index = 8.9 km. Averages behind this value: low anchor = 259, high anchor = 261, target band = 229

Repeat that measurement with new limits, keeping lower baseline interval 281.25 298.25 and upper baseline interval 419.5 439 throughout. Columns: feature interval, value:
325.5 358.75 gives 4.20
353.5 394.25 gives -2.12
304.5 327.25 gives -1.90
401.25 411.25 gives -4.65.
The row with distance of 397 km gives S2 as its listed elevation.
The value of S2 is 261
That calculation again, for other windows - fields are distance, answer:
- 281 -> 252.3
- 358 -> 202.4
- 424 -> 147.5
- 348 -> 141.4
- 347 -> 150.1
